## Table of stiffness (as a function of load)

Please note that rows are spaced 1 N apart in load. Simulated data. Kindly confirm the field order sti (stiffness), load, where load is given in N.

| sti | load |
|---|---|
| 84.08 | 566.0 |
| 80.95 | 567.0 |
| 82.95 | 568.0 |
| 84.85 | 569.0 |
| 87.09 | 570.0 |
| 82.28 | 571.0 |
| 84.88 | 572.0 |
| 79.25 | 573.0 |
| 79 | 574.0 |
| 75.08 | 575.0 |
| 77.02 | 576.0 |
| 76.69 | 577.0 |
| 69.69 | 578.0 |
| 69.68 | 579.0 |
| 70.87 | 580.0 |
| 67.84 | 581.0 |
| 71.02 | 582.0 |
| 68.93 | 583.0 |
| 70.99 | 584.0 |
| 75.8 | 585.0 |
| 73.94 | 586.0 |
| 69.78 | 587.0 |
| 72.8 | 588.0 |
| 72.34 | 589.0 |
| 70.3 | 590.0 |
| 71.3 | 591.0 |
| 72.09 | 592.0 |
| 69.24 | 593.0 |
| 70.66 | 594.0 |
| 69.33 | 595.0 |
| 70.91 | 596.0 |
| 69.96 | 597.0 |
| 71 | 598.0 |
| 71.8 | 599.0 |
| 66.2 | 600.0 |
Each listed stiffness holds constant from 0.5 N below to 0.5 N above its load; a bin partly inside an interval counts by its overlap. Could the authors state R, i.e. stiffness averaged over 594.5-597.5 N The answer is 70.1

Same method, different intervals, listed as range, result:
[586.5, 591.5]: 71.3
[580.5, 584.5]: 69.7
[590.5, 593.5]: 70.9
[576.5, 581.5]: 71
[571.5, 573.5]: 82.1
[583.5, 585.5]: 73.4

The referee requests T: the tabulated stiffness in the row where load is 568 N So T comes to 82.95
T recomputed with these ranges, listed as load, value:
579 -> 69.68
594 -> 70.66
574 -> 79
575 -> 75.08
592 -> 72.09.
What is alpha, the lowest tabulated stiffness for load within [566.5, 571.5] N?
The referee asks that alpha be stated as 80.95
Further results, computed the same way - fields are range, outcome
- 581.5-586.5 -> 68.93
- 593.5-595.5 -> 69.33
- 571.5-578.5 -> 69.69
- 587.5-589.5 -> 72.34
